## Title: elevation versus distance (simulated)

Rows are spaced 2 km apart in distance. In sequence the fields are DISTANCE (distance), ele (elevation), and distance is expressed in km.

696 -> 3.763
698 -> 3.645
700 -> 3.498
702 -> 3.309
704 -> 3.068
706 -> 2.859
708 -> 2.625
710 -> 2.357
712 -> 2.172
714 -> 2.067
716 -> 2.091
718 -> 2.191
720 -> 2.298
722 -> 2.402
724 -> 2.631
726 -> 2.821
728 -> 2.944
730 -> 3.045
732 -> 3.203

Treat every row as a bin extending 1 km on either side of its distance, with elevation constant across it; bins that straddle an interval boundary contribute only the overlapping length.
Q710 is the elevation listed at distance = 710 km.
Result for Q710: 2.357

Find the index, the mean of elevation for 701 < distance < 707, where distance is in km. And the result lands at 3.08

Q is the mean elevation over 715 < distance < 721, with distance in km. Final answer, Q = 2.19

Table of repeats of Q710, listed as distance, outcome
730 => 3.045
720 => 2.298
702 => 3.309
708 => 2.625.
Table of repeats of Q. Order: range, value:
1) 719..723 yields 2.35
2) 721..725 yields 2.52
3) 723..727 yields 2.73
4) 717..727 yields 2.47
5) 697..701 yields 3.57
